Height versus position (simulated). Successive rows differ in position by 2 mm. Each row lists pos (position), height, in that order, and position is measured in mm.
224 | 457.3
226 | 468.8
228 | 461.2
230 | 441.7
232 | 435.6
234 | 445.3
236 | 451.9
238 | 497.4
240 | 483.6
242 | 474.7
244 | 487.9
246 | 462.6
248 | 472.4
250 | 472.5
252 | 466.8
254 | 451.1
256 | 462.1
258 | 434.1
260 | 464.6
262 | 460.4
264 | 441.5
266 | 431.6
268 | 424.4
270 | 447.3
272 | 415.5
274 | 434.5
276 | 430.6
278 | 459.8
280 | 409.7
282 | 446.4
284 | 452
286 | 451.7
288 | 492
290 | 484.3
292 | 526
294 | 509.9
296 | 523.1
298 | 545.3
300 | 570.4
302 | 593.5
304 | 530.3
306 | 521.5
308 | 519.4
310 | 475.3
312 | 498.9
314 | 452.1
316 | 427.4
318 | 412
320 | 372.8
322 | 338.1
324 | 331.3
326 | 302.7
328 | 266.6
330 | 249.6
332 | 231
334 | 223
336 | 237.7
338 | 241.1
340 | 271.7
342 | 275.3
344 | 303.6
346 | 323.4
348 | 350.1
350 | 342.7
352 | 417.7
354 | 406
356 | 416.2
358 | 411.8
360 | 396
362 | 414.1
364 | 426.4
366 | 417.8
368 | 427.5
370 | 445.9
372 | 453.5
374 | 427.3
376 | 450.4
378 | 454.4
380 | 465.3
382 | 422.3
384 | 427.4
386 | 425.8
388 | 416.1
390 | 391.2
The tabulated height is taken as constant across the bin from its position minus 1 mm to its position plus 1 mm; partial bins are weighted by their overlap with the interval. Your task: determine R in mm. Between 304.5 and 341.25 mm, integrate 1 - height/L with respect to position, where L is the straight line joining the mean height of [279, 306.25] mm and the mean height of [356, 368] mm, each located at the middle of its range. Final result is 8.8 mm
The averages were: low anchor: 504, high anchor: 415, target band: 356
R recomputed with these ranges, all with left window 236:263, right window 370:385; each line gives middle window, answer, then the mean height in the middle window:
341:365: 4.0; 374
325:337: 5.3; 252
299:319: -1.9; 500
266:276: 0.7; 431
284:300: -1.6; 505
